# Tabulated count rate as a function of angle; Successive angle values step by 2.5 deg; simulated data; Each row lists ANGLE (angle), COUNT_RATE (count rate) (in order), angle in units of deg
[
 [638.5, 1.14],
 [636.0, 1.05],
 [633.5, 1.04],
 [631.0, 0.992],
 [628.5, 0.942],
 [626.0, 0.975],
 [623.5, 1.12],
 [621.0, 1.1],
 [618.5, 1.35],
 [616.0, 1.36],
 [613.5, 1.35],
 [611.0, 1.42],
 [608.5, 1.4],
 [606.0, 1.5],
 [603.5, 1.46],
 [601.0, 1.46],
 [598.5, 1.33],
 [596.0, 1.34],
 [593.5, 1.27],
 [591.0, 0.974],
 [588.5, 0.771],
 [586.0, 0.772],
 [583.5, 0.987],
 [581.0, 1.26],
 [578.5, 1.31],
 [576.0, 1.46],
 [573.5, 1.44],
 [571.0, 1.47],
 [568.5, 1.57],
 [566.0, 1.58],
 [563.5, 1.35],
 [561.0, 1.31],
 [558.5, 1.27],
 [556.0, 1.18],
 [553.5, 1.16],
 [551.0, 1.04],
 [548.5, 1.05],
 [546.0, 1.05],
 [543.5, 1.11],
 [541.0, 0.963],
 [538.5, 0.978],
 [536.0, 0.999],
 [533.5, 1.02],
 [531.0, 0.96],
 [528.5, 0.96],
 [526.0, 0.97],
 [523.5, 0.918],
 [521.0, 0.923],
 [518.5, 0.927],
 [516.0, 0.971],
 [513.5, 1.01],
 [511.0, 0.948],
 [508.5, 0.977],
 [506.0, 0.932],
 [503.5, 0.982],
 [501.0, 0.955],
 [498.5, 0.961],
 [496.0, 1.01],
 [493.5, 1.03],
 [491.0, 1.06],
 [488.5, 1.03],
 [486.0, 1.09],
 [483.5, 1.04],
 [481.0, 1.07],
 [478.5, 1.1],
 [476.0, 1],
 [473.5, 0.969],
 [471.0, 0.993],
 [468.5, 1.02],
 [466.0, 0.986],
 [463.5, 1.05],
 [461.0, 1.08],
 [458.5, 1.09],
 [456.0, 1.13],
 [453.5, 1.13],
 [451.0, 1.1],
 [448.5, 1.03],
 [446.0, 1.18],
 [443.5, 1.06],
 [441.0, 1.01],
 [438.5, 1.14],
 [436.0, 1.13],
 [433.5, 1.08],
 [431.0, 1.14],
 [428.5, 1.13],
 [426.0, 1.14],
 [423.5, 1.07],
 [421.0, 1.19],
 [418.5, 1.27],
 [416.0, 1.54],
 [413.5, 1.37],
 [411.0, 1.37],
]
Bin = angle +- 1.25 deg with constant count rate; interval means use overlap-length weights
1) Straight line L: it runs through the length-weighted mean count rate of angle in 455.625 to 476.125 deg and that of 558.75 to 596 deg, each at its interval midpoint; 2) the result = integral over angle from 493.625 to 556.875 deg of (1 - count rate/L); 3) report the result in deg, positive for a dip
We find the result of 8.5 deg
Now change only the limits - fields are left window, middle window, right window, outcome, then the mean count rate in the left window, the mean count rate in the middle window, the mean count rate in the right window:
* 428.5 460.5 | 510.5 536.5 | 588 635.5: 4.4 deg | 1.1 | 0.964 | 1.22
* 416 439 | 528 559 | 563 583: 7.1 deg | 1.16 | 1.05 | 1.42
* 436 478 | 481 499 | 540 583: 1.4 deg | 1.06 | 1.04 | 1.27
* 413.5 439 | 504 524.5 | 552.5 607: 4.8 deg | 1.19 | 0.952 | 1.28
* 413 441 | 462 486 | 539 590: 3.3 deg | 1.19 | 1.03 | 1.2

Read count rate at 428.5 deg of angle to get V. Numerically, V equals 1.13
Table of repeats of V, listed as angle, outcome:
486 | 1.09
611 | 1.42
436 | 1.13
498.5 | 0.961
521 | 0.923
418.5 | 1.27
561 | 1.31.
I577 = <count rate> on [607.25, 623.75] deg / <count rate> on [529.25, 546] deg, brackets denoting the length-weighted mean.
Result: 1.3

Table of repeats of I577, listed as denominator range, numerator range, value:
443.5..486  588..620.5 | 1.24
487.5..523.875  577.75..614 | 1.27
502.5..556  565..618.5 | 1.31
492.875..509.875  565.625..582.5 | 1.46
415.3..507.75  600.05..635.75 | 1.15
